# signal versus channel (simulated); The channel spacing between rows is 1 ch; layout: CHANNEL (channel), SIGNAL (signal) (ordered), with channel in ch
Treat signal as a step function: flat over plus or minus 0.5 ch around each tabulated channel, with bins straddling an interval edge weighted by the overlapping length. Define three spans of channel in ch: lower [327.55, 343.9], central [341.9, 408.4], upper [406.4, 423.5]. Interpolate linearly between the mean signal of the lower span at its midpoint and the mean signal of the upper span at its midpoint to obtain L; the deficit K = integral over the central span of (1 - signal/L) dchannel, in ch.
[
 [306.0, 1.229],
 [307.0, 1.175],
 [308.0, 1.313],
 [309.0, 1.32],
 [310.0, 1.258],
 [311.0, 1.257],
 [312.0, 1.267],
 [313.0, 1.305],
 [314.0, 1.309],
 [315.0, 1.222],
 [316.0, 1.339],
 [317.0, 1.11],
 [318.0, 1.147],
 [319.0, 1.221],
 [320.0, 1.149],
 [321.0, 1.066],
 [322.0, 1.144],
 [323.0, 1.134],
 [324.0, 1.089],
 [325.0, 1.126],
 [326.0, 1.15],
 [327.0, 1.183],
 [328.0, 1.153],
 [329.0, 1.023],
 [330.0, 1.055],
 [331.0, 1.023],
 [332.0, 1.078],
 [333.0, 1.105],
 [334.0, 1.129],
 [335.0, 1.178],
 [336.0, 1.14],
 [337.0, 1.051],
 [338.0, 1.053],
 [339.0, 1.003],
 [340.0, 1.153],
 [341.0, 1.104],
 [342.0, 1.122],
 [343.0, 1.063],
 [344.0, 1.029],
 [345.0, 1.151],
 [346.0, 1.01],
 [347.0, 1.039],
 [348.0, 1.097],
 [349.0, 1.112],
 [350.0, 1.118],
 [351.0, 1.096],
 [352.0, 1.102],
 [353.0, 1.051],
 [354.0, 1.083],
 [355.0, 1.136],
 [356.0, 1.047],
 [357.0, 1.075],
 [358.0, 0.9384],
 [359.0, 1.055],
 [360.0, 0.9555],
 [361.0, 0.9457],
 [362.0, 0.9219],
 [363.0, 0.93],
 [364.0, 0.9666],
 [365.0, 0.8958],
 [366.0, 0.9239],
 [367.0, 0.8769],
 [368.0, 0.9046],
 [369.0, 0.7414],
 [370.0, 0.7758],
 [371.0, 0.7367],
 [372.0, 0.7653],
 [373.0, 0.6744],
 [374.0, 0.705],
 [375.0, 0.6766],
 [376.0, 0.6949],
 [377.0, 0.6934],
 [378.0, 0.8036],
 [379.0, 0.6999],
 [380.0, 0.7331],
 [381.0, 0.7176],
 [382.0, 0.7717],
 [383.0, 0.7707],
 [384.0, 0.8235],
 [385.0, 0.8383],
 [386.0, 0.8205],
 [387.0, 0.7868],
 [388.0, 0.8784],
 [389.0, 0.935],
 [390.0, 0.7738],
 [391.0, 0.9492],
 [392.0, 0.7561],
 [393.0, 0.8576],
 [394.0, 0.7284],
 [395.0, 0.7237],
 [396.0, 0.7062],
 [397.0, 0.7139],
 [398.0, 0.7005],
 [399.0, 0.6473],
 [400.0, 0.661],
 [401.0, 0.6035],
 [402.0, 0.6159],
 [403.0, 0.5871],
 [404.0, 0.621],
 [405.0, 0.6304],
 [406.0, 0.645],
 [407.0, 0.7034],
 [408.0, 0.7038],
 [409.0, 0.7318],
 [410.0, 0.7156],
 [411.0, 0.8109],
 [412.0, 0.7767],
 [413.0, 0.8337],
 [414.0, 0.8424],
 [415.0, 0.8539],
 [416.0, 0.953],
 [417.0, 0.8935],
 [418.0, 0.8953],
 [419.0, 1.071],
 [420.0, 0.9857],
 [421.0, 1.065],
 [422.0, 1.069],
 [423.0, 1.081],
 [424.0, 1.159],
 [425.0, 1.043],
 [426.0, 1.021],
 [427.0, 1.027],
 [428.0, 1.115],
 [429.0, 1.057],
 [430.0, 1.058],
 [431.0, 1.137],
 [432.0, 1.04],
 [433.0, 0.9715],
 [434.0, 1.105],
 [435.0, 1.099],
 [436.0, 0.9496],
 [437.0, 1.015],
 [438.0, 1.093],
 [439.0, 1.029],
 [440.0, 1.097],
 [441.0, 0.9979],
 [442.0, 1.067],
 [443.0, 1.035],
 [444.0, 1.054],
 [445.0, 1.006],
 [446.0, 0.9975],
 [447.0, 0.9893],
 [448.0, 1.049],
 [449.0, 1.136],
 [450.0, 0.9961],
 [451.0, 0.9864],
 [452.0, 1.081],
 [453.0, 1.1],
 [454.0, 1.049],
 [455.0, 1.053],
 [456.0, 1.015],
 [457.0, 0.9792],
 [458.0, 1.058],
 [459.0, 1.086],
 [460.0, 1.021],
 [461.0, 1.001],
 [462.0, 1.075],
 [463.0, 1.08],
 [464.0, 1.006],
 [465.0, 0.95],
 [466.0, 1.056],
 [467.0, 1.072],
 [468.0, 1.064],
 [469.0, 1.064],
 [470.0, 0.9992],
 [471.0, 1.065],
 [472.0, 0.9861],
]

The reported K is 9.4 ch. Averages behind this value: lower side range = 1.09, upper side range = 0.88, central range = 0.85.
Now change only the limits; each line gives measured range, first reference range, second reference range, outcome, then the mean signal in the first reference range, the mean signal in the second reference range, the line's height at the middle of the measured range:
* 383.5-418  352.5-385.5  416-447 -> 6.8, 0.858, 1.04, 0.95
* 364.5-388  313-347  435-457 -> 6.7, 1.12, 1.04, 1.09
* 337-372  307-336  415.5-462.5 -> 4.1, 1.17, 1.04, 1.14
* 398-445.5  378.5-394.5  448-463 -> 0.8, 0.803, 1.05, 0.927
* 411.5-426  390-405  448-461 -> -2.3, 0.705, 1.05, 0.832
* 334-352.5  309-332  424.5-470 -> 0.9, 1.17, 1.04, 1.15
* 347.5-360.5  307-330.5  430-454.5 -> 0.9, 1.19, 1.05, 1.15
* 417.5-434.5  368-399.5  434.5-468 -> -2.1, 0.764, 1.04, 0.936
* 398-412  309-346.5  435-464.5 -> 5.2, 1.14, 1.04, 1.08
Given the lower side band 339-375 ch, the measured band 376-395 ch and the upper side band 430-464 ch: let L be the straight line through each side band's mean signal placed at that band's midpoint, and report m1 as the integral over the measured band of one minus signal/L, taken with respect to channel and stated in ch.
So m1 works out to 3.9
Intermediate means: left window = 0.976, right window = 1.04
